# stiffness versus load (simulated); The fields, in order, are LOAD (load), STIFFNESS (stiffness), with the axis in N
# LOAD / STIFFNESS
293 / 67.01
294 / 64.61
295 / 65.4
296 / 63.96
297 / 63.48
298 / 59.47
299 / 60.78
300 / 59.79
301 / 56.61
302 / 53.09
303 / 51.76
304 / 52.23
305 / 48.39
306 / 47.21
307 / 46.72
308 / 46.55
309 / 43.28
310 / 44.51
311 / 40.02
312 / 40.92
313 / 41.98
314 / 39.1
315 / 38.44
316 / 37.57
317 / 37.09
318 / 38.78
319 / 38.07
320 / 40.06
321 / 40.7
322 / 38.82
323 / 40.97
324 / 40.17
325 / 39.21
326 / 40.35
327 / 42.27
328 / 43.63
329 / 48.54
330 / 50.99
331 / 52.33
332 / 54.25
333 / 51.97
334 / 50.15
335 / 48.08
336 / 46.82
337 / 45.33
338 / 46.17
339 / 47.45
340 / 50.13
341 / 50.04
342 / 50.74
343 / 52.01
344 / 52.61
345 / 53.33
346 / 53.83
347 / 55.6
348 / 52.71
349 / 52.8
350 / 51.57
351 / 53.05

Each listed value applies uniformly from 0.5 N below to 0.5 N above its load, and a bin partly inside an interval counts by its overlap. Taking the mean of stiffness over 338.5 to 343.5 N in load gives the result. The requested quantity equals 50.1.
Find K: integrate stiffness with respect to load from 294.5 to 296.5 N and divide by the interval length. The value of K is 64.7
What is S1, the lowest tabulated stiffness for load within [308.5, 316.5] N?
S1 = 37.57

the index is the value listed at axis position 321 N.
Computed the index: 40.7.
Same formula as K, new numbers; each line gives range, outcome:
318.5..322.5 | 39.4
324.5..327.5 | 40.6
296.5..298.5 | 61.5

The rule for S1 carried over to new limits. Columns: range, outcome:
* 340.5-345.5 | 50.04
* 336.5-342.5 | 45.33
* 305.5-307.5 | 46.72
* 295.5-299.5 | 59.47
